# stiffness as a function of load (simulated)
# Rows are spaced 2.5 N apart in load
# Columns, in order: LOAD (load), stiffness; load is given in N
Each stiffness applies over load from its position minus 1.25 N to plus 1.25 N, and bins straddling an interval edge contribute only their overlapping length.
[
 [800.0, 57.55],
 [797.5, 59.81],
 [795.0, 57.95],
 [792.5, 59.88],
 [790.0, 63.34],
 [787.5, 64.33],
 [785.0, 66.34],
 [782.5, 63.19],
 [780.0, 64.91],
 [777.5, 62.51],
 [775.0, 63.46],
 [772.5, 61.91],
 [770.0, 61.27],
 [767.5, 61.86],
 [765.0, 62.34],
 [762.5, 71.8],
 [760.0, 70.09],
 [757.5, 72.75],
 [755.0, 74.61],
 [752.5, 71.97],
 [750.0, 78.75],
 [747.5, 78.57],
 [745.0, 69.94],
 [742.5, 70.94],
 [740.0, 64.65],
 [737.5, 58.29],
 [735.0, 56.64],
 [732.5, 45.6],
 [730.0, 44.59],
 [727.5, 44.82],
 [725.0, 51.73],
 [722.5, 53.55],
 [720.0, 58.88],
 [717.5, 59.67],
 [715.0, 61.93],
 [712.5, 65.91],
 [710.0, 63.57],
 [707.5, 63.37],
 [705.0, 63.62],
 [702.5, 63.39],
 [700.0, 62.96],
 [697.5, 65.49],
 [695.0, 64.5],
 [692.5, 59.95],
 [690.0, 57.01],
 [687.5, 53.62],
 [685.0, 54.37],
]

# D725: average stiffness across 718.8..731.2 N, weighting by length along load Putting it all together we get 50.7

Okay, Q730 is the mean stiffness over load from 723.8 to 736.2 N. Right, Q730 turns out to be 48.6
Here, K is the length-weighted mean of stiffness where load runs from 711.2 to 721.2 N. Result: 61.6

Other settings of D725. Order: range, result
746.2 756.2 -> 76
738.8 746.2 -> 68.5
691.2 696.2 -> 62.2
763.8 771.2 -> 61.8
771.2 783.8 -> 63.2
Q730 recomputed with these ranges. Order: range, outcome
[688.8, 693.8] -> 58.6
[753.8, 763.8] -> 72.3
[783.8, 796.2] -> 62.4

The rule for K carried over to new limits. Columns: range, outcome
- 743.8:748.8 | 74.3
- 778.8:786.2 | 64.8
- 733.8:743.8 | 62.7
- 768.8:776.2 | 62.2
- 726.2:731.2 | 44.8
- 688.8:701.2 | 62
